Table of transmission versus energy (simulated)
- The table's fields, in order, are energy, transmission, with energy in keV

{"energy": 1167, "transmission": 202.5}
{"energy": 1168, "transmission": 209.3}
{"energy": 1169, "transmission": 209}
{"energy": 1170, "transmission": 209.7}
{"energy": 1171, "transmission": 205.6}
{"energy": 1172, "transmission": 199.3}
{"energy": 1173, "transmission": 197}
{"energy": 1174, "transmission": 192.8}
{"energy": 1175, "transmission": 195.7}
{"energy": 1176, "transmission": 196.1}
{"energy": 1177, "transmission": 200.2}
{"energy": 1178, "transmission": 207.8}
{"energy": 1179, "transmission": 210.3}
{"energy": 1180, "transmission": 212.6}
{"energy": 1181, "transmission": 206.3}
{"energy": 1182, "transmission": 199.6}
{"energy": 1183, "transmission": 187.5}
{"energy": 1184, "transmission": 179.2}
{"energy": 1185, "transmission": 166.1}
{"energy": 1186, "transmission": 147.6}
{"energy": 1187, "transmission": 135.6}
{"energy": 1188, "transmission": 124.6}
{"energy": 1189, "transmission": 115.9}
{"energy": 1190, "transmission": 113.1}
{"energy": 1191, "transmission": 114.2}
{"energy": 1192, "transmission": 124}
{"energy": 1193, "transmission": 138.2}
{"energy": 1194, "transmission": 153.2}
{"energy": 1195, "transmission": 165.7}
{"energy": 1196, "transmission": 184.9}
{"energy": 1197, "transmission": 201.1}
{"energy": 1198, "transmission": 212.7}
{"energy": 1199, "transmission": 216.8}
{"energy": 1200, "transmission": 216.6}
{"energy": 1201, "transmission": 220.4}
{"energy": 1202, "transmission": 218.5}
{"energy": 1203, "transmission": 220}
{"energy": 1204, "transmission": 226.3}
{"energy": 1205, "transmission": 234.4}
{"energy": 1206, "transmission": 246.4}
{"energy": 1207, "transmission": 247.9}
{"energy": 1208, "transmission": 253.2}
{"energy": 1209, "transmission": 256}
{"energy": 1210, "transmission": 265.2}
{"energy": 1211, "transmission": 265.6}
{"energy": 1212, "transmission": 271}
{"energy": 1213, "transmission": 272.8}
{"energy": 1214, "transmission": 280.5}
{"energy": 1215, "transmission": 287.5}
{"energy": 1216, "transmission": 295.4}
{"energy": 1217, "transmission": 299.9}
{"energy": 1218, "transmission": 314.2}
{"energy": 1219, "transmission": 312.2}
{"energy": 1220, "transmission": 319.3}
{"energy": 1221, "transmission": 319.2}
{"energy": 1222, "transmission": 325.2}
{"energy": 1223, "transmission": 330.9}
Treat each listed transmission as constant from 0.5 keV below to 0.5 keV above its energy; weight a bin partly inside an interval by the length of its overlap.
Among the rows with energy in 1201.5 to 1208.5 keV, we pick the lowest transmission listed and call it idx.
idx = 218.5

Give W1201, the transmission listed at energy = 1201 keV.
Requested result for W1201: 220.4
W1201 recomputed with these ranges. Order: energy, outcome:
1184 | 179.2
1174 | 192.8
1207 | 247.9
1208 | 253.2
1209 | 256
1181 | 206.3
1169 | 209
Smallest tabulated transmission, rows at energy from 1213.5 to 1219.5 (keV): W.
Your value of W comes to 280.5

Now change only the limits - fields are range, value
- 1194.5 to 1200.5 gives 165.7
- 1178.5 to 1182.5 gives 199.6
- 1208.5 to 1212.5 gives 256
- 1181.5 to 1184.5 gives 179.2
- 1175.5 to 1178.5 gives 196.1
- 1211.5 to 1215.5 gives 271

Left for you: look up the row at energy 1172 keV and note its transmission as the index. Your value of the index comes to 199.3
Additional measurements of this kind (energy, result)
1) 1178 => 207.8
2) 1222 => 325.2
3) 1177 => 200.2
